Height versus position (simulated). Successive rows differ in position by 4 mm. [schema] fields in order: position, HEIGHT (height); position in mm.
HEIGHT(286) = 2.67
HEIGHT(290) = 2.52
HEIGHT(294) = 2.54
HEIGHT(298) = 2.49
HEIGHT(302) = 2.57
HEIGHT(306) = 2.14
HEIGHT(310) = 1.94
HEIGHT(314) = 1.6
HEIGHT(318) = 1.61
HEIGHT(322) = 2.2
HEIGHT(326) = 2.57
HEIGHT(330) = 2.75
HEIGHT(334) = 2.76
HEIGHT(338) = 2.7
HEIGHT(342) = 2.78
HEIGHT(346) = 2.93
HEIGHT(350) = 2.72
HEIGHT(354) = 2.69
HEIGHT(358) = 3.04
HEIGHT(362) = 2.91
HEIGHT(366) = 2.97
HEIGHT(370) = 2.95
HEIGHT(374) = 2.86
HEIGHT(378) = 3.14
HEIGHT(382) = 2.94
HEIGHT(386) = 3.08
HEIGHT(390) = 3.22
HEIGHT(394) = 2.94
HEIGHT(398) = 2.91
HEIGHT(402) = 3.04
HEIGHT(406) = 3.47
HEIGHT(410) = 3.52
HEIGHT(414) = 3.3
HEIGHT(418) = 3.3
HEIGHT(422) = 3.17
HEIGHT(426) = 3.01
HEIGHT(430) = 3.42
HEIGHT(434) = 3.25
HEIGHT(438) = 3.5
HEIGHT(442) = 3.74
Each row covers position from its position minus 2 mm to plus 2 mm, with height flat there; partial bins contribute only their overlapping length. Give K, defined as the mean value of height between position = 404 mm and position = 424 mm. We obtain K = 3.35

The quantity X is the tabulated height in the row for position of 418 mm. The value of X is 3.3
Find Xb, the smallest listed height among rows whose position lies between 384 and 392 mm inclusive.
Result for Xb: 3.08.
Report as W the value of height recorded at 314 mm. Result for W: 1.6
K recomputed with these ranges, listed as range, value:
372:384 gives 2.98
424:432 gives 3.21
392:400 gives 2.92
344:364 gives 2.86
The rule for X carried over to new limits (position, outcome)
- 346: 2.93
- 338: 2.7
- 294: 2.54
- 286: 2.67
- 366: 2.97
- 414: 3.3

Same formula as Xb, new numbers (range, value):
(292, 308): 2.14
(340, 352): 2.72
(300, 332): 1.6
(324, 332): 2.57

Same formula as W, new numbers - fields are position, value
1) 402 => 3.04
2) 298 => 2.49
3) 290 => 2.52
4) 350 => 2.72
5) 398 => 2.91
